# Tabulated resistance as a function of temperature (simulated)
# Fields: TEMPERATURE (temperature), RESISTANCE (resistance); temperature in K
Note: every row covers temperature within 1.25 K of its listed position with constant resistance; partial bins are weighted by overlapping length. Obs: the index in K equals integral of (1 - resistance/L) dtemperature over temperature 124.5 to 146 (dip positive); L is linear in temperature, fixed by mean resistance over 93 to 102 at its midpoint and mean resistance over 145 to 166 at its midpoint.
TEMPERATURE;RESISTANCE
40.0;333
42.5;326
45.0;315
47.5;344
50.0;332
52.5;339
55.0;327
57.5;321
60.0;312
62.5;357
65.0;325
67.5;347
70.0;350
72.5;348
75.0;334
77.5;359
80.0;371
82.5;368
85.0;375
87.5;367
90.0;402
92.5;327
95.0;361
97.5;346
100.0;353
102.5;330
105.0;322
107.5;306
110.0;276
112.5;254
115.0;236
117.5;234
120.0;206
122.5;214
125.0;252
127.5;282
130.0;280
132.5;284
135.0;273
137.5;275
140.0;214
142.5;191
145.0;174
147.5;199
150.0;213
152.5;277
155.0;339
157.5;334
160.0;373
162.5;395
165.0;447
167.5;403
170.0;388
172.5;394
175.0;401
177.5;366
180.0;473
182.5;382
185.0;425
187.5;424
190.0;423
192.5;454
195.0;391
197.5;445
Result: 5.1 K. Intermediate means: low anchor 349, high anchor 312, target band 248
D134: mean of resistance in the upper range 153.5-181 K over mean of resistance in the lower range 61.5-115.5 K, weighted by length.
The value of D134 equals 1.2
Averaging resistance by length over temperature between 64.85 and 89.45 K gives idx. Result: 357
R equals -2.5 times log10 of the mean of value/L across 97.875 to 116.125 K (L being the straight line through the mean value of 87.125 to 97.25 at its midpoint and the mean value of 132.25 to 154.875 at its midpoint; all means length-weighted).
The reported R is 0.10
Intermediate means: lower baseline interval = 362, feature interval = 299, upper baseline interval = 236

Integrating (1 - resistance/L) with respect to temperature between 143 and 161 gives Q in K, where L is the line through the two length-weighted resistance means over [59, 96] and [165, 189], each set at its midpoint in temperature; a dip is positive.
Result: 5.8 K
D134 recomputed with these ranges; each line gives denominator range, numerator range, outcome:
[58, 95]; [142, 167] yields 0.85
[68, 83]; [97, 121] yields 0.81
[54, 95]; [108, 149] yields 0.69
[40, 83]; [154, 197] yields 1.19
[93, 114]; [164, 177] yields 1.27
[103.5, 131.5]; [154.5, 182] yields 1.51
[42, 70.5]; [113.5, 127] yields 0.70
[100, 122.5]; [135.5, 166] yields 1.05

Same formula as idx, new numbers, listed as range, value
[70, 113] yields 343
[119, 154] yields 239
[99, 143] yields 266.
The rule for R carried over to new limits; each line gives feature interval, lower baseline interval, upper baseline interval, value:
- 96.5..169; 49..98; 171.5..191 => 0.318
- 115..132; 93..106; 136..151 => 0.098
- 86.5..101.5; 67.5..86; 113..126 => -0.175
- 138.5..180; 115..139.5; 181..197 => 0.067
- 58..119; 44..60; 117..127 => -0.193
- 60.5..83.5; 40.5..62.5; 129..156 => -0.130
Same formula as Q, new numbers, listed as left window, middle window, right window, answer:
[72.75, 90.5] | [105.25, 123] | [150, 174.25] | 5.49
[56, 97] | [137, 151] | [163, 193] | 6.60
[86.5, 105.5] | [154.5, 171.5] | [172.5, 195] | 0.68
